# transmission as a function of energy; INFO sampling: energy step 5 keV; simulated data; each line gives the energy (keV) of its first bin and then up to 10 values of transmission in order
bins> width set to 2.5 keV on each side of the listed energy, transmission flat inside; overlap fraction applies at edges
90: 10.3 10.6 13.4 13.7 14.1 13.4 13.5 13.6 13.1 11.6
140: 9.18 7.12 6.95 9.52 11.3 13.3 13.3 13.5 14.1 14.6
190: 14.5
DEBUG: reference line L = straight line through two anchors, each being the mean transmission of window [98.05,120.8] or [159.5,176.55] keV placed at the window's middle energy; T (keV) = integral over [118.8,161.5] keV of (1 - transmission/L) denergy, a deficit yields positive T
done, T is 8.88 keV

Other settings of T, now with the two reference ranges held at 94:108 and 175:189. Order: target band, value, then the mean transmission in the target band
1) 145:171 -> 6.5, 10.4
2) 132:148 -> 4.9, 9.35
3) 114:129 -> -0.3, 13.5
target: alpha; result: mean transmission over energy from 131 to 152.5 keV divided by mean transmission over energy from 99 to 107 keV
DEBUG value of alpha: 0.66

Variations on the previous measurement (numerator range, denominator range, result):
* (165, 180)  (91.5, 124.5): 1.03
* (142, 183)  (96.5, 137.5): 0.84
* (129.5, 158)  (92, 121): 0.72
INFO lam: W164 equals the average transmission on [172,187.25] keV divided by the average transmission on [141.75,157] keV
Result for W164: 1.78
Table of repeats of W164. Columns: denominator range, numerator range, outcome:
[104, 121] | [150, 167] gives 0.78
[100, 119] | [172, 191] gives 1.03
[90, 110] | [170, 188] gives 1.12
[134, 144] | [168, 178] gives 1.38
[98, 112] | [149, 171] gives 0.80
